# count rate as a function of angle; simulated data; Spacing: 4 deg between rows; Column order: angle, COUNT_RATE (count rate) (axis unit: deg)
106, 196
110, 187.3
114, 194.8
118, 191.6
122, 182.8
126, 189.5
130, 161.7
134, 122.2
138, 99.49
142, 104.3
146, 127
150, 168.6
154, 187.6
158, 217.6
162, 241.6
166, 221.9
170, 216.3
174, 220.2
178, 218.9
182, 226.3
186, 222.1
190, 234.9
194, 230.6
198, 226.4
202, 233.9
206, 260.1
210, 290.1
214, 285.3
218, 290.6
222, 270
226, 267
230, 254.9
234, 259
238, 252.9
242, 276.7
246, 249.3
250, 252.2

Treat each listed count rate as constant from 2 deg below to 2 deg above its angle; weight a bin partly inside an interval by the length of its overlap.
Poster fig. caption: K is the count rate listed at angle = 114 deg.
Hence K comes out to 194.8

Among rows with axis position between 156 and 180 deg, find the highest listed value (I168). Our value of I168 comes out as 241.6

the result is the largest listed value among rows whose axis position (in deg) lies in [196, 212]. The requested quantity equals 290.1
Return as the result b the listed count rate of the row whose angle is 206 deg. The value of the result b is 260.1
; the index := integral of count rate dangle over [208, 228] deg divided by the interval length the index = 281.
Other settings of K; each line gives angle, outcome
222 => 270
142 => 104.3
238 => 252.9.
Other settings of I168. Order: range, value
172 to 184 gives 226.3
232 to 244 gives 276.7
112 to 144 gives 194.8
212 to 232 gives 290.6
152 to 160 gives 217.6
